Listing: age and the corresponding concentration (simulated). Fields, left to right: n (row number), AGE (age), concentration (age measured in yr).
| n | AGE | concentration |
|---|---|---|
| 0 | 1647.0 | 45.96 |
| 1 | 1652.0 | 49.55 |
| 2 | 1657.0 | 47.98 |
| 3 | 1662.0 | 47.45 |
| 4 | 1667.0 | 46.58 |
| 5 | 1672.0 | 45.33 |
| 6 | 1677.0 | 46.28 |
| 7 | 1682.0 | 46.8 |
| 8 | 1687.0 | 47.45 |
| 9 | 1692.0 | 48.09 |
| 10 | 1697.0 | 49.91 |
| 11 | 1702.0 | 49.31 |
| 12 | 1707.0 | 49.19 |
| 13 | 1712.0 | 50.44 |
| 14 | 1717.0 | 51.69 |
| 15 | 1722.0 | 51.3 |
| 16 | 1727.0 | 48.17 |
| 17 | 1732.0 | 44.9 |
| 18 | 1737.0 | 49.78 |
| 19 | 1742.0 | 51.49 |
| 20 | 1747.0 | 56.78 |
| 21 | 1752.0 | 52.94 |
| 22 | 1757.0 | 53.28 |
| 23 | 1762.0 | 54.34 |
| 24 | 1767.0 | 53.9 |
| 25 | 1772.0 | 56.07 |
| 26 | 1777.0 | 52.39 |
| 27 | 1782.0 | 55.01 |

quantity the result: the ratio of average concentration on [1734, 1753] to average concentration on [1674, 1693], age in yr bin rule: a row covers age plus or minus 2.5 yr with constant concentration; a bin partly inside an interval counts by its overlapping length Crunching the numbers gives 1.12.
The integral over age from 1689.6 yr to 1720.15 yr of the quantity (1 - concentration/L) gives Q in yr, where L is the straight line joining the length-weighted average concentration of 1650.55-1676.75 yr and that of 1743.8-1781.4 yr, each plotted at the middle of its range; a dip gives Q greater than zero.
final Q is 0.2 yr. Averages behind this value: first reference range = 47.2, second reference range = 54.2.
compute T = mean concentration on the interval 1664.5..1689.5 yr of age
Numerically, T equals 46.5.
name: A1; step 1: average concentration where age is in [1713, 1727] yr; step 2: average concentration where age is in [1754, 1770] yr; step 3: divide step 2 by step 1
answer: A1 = 1.06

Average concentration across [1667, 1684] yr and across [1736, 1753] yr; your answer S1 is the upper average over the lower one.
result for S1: 1.15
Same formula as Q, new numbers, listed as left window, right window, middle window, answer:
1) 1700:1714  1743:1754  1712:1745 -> 1.5 yr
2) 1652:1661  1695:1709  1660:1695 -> 1.4 yr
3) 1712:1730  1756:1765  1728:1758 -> 0.6 yr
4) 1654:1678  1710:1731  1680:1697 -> 0.1 yr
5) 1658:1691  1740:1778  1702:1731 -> 0.3 yr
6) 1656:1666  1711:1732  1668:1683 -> 0.6 yr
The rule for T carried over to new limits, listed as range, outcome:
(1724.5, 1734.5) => 46.5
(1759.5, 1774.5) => 54.8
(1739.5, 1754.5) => 53.7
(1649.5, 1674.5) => 47.4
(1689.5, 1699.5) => 49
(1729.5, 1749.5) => 50.7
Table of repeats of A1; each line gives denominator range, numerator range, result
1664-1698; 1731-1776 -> 1.12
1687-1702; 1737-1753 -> 1.09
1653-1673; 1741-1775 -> 1.15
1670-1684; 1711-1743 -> 1.07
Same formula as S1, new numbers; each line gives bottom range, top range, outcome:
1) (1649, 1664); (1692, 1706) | 1.02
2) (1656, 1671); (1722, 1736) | 1.01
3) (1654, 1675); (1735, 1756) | 1.13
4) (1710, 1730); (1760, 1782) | 1.08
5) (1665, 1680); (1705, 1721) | 1.10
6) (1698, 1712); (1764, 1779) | 1.09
